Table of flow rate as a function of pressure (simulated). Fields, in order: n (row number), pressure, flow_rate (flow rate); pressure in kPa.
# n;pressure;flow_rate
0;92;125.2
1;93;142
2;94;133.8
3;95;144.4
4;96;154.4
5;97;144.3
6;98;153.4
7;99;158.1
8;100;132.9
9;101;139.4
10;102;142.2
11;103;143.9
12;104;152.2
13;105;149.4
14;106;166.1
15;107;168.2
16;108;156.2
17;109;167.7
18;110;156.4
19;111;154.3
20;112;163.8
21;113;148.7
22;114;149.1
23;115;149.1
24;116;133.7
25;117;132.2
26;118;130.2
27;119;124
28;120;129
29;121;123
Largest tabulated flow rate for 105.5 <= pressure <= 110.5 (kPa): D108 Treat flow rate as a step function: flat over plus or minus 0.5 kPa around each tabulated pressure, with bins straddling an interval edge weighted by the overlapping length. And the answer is 168.2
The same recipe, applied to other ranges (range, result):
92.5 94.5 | 142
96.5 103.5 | 158.1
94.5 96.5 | 154.4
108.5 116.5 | 167.7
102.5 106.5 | 166.1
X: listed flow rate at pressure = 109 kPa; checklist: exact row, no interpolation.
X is 167.7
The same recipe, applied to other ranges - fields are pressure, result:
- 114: 149.1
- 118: 130.2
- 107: 168.2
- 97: 144.3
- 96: 154.4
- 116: 133.7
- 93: 142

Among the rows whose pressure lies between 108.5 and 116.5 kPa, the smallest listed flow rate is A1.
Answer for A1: 133.7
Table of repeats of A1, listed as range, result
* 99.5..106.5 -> 132.9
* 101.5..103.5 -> 142.2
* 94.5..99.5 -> 144.3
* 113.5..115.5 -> 149.1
